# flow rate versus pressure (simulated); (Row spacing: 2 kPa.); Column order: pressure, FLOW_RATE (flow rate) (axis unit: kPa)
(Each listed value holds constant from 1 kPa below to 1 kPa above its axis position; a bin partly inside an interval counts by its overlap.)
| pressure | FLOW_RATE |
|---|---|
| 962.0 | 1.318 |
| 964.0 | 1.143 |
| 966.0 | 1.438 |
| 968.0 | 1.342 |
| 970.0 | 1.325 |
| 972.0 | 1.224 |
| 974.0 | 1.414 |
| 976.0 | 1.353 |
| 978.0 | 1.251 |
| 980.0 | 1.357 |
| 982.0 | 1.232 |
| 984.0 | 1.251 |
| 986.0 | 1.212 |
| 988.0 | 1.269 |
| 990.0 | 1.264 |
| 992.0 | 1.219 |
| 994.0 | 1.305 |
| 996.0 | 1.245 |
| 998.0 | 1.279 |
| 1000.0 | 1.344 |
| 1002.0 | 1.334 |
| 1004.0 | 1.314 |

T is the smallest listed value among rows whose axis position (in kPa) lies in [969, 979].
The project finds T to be 1.224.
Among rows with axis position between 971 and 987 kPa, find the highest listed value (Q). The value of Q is 1.414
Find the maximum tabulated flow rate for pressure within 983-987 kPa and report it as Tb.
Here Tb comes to 1.251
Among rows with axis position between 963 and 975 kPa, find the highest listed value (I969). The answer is 1.438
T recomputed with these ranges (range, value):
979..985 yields 1.232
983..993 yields 1.212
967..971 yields 1.325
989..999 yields 1.219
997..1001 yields 1.279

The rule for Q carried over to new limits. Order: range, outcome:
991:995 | 1.305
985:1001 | 1.344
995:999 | 1.279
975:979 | 1.353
